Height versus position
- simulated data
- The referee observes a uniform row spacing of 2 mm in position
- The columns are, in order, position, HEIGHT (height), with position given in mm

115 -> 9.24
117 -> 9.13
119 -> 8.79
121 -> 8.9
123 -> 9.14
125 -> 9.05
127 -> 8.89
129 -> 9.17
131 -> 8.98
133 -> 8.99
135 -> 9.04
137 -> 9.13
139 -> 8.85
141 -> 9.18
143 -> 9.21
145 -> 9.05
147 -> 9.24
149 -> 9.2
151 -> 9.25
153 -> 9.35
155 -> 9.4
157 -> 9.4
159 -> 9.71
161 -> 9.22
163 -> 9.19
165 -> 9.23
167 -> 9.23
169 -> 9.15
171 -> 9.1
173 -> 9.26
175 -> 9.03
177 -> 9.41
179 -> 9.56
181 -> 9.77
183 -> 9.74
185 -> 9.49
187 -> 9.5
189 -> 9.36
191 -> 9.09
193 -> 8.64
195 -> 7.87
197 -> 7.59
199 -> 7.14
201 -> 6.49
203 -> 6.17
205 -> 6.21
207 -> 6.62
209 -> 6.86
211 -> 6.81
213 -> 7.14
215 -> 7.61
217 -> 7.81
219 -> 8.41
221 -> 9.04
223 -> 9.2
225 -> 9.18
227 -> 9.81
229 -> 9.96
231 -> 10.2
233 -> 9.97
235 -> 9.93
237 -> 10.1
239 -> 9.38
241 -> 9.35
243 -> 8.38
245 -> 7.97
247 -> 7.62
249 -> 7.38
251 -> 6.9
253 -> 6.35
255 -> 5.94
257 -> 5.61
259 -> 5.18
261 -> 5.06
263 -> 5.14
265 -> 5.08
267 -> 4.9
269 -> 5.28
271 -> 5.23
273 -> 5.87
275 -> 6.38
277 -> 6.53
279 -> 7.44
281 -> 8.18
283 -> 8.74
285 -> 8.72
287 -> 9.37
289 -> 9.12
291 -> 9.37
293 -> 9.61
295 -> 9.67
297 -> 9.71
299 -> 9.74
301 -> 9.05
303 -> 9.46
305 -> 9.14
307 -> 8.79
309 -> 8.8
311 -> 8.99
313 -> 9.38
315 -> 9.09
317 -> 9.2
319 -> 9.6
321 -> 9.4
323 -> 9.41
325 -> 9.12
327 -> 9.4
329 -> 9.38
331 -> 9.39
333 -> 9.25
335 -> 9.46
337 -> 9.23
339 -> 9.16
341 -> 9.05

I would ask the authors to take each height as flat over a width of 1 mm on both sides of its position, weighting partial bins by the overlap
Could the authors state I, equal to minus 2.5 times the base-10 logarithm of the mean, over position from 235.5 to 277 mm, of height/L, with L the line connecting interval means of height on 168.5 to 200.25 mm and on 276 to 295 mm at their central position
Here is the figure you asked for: 0.29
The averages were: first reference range 8.96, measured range 6.69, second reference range 8.62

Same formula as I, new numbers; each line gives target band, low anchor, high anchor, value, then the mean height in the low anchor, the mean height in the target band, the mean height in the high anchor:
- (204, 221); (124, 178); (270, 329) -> 0.227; 9.18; 7.29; 8.72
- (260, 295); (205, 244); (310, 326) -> 0.255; 8.66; 7.13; 9.27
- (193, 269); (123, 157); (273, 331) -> 0.190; 9.13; 7.56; 8.91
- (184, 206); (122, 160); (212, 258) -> 0.101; 9.17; 7.96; 8.4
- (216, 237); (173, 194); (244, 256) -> -0.197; 9.35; 9.39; 7.03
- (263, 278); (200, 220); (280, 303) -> 0.477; 7.01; 5.58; 9.22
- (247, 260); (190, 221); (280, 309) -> 0.301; 7.42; 6.33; 9.18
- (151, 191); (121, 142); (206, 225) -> -0.112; 9.04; 9.36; 7.8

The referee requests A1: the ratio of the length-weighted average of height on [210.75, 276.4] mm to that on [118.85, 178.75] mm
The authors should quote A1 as 0.82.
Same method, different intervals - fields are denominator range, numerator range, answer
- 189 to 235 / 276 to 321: 1.10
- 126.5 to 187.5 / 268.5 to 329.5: 0.93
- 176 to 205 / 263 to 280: 0.68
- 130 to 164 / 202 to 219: 0.76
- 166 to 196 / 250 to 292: 0.73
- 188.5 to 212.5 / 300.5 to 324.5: 1.25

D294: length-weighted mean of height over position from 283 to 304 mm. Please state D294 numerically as 9.35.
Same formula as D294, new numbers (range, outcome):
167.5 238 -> 8.61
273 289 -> 7.86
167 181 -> 9.29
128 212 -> 8.74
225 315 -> 8.04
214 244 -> 9.22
